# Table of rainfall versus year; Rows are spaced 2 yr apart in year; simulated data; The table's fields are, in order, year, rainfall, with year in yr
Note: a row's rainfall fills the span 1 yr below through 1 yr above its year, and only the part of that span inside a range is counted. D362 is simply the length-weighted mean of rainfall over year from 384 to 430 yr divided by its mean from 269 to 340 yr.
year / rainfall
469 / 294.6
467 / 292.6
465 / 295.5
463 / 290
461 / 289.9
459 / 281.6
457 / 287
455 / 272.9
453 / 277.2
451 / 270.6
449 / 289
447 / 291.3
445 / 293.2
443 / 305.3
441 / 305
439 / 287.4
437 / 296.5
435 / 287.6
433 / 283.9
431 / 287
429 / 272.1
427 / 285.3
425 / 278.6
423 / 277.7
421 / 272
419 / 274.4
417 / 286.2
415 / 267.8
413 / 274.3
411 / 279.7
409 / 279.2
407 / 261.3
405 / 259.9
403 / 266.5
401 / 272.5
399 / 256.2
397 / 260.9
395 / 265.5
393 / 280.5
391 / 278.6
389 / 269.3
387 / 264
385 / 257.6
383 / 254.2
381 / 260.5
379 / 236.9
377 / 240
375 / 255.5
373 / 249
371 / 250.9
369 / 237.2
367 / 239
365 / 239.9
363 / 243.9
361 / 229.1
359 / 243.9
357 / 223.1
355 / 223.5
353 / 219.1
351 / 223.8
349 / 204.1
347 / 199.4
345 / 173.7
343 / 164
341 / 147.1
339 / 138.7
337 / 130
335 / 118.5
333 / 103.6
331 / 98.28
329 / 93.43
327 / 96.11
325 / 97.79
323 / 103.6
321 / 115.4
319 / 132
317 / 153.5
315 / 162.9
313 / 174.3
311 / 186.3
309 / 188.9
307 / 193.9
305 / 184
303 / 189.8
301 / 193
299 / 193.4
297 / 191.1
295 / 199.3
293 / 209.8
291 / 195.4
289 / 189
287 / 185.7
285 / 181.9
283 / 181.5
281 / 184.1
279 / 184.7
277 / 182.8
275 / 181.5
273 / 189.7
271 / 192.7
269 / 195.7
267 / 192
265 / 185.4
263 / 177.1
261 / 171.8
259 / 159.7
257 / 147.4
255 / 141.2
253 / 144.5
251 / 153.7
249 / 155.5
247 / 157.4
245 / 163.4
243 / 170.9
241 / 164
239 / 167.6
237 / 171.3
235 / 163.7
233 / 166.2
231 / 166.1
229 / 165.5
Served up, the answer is 1.66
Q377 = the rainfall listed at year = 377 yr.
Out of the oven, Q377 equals 240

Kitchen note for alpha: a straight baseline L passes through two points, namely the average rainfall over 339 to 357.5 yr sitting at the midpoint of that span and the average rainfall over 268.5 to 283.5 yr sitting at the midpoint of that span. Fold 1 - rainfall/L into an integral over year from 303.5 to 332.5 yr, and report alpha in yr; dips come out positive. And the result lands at 7.4 yr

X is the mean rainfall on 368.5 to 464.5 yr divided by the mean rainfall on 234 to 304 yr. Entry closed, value 1.5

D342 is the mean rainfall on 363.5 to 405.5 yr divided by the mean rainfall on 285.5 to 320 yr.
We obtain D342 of 1.40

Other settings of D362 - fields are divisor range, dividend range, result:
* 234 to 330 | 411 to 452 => 1.69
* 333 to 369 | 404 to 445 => 1.43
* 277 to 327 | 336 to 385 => 1.27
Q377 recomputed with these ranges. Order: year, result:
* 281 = 184.1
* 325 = 97.79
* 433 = 283.9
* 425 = 278.6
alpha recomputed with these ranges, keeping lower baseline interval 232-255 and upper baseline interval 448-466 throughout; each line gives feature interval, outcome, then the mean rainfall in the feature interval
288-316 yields 0.69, 189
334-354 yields 4.33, 172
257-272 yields -0.58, 180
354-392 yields -1.88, 247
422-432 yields -0.51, 280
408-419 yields -0.79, 277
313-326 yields 4.65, 131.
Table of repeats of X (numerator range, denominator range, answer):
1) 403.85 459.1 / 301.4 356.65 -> 1.79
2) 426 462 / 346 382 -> 1.22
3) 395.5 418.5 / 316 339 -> 2.36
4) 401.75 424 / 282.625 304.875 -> 1.42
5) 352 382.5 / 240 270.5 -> 1.45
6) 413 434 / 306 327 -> 1.88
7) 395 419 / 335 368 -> 1.35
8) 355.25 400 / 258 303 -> 1.34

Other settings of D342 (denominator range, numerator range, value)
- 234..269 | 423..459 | 1.74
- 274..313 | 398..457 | 1.48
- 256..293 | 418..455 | 1.56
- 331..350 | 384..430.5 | 1.81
